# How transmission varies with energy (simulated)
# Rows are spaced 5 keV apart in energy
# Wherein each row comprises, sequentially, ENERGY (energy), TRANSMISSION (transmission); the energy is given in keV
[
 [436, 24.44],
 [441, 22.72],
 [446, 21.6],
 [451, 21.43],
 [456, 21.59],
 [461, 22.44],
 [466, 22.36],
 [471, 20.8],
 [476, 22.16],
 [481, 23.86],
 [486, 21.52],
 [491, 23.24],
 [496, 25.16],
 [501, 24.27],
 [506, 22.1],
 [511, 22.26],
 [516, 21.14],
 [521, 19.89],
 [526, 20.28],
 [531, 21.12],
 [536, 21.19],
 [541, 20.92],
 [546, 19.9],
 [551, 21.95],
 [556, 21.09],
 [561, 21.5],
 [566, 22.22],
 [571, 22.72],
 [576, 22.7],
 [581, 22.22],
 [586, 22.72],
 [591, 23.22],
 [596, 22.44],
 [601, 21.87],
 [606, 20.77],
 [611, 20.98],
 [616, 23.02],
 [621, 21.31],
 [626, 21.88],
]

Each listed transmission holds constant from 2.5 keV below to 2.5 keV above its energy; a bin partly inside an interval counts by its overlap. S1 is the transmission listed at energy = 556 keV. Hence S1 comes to 21.09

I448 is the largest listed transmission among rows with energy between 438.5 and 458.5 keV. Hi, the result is 22.72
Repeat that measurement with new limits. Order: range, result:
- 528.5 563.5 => 21.95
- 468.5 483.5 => 23.86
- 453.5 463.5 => 22.44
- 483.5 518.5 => 25.16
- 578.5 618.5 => 23.22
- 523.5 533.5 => 21.12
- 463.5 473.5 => 22.36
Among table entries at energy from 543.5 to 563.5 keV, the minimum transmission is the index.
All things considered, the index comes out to 19.9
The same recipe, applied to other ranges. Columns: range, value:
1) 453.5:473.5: 20.8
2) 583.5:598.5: 22.44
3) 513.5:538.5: 19.89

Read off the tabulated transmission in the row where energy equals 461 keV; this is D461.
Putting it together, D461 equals 22.44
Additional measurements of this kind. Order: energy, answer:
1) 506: 22.1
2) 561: 21.5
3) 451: 21.43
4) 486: 21.52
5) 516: 21.14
